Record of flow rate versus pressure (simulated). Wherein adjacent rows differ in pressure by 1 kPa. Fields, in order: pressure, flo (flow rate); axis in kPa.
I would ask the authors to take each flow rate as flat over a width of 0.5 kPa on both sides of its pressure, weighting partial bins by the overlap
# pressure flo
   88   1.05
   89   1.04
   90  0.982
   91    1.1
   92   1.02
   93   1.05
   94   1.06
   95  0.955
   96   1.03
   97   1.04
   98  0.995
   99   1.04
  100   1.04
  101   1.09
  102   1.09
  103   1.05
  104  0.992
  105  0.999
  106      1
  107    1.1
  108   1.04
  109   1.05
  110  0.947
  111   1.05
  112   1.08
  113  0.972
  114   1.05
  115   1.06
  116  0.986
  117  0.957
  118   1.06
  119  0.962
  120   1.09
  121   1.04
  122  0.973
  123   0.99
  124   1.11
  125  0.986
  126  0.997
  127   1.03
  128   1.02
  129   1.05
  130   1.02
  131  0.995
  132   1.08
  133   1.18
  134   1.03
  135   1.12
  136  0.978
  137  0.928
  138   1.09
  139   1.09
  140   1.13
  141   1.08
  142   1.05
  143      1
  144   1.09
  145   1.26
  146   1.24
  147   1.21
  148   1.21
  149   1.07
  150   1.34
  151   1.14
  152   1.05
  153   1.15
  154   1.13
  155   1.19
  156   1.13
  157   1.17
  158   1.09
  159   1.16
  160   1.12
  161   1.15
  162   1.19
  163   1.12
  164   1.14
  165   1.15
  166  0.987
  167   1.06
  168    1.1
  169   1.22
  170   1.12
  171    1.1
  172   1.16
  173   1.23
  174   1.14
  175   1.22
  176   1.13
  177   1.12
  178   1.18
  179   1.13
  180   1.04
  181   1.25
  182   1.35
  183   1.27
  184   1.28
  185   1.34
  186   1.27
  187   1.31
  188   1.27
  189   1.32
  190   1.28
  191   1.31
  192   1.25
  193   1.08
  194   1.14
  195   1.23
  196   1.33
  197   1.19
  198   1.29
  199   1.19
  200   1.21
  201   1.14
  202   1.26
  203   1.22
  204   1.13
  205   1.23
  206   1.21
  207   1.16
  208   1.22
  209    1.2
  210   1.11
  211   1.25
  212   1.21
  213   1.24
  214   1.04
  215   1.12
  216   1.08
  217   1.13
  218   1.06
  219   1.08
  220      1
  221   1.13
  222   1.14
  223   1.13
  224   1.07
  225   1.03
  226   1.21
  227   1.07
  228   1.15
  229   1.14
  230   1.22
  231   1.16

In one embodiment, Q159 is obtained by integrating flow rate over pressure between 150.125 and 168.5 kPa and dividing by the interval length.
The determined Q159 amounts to 1.13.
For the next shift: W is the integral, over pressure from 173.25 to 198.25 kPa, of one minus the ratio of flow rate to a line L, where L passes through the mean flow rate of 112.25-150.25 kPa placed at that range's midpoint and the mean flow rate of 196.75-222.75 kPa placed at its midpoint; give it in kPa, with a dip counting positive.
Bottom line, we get -2.1 kPa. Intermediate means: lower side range 1.06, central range 1.23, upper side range 1.16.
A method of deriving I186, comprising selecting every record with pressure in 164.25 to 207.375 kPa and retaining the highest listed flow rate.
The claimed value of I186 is 1.35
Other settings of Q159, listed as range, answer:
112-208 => 1.14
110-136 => 1.03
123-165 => 1.1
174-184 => 1.19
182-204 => 1.25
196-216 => 1.19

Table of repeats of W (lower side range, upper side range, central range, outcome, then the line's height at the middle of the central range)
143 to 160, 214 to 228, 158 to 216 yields -3.2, 1.13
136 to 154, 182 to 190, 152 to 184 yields 1.8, 1.22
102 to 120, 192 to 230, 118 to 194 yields -3.3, 1.09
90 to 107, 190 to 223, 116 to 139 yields 0.9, 1.07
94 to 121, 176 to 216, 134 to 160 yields -0.3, 1.11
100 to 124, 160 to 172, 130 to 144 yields 0.2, 1.07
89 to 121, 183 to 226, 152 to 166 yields -0.3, 1.12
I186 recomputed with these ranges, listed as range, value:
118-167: 1.34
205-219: 1.25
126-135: 1.18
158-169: 1.22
